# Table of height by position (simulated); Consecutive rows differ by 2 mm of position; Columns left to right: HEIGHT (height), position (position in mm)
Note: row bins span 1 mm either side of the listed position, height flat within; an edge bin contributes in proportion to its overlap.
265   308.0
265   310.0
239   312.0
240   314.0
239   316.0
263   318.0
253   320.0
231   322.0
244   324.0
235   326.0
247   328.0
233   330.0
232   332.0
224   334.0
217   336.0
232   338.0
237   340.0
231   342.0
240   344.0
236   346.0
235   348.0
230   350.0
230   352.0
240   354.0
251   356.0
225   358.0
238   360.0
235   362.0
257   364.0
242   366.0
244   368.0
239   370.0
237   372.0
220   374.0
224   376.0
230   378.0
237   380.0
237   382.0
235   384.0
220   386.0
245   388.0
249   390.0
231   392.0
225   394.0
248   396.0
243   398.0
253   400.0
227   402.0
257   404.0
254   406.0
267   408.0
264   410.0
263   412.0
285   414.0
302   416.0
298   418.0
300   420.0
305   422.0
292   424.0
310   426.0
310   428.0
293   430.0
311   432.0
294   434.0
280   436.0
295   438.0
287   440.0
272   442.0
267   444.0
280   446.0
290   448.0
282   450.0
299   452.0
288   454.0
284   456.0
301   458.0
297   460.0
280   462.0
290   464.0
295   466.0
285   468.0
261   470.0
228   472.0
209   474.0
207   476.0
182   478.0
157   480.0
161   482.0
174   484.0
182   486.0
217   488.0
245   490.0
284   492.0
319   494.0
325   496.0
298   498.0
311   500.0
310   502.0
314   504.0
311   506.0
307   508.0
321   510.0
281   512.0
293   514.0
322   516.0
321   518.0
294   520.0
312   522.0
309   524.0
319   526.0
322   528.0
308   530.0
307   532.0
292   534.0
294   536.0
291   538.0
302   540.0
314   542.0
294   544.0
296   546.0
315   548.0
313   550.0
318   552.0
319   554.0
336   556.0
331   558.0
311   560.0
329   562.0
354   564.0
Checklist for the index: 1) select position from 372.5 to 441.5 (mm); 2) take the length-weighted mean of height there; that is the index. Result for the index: 264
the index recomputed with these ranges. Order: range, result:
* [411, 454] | 291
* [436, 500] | 261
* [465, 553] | 280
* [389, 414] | 250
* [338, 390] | 236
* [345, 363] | 236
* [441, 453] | 282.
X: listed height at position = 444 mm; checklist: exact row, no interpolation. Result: 267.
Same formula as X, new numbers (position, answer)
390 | 249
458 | 301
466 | 295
